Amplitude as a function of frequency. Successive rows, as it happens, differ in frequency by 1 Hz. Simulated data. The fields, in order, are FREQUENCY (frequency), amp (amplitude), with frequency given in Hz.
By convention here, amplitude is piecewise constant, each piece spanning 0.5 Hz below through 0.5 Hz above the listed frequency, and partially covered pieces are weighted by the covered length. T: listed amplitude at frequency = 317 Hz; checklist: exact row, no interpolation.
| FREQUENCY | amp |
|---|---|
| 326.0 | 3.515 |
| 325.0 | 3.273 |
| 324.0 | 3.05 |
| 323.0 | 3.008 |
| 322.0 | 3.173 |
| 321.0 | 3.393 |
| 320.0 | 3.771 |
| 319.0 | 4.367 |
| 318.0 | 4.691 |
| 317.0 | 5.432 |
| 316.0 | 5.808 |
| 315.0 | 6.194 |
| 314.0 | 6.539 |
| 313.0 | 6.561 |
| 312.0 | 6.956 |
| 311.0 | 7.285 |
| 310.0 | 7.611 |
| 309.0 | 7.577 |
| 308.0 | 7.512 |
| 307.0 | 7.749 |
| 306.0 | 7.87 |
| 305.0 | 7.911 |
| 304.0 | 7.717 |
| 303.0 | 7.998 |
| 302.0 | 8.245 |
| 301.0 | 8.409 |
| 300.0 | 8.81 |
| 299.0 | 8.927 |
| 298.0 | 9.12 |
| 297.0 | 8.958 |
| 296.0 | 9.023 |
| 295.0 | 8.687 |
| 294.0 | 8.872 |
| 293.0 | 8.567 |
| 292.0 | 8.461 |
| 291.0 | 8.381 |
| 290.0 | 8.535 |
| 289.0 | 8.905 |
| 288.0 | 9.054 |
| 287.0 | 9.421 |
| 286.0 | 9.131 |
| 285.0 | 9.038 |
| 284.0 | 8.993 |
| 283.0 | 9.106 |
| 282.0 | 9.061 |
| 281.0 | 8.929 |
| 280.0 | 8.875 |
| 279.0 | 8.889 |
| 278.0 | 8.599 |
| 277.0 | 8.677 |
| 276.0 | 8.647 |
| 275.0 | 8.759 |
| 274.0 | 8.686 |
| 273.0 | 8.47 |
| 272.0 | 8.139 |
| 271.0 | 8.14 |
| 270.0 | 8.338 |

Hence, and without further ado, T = 5.432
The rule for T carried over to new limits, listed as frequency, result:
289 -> 8.905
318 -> 4.691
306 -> 7.87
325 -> 3.273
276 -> 8.647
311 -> 7.285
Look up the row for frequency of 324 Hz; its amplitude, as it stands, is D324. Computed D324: 3.05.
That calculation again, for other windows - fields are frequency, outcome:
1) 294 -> 8.872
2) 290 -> 8.535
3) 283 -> 9.106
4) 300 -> 8.81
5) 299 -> 8.927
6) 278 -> 8.599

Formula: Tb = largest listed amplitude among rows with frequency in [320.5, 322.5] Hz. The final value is 3.393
